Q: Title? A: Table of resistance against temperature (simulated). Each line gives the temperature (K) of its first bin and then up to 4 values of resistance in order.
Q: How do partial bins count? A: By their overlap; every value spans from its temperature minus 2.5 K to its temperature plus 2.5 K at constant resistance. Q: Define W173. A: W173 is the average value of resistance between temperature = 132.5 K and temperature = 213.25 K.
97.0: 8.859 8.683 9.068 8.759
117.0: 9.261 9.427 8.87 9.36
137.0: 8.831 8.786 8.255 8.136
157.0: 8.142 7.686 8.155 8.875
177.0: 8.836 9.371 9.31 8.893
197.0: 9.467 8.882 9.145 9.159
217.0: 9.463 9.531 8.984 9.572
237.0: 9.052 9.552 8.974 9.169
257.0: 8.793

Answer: 8.75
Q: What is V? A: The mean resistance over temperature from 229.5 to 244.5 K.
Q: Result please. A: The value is 9.39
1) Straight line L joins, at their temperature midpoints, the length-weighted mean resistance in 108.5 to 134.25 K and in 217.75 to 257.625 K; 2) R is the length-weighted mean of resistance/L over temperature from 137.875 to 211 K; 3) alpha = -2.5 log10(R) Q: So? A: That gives 0.055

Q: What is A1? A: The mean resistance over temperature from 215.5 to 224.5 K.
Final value 9.5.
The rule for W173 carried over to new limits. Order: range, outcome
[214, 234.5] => 9.38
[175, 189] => 9.18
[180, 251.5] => 9.24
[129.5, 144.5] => 8.99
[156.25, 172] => 8.12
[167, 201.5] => 9.04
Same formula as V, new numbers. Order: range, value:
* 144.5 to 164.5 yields 8.05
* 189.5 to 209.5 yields 9.1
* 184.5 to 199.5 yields 9.22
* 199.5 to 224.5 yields 9.24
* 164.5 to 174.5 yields 8.52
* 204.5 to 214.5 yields 9.15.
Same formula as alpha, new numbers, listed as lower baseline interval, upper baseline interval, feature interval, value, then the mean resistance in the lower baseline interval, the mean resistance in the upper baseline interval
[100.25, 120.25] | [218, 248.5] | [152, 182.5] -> 0.09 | 8.97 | 9.3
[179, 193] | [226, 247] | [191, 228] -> 0.00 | 9.21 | 9.27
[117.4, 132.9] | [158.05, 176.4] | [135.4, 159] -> 0.04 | 9.21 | 8.29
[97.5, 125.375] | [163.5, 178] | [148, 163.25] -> 0.08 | 9.02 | 8.54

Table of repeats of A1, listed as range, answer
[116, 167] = 8.63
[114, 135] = 9.21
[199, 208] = 9.02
